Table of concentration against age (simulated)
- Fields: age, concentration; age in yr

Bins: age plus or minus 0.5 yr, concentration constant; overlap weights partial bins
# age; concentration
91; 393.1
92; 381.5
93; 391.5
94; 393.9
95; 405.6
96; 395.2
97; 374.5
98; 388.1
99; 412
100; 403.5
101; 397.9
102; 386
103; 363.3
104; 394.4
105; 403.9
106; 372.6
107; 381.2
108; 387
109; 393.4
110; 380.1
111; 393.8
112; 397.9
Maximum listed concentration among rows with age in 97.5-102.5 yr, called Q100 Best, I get 412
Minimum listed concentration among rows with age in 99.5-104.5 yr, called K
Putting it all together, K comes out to 363.3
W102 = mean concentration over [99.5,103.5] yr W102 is 388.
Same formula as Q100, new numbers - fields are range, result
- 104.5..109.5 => 403.9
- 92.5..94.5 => 393.9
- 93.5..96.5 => 405.6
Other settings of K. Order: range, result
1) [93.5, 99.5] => 374.5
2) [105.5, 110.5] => 372.6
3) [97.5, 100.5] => 388.1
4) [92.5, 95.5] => 391.5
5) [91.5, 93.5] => 381.5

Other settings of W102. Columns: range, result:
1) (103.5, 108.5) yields 388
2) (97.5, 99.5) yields 400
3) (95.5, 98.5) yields 386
